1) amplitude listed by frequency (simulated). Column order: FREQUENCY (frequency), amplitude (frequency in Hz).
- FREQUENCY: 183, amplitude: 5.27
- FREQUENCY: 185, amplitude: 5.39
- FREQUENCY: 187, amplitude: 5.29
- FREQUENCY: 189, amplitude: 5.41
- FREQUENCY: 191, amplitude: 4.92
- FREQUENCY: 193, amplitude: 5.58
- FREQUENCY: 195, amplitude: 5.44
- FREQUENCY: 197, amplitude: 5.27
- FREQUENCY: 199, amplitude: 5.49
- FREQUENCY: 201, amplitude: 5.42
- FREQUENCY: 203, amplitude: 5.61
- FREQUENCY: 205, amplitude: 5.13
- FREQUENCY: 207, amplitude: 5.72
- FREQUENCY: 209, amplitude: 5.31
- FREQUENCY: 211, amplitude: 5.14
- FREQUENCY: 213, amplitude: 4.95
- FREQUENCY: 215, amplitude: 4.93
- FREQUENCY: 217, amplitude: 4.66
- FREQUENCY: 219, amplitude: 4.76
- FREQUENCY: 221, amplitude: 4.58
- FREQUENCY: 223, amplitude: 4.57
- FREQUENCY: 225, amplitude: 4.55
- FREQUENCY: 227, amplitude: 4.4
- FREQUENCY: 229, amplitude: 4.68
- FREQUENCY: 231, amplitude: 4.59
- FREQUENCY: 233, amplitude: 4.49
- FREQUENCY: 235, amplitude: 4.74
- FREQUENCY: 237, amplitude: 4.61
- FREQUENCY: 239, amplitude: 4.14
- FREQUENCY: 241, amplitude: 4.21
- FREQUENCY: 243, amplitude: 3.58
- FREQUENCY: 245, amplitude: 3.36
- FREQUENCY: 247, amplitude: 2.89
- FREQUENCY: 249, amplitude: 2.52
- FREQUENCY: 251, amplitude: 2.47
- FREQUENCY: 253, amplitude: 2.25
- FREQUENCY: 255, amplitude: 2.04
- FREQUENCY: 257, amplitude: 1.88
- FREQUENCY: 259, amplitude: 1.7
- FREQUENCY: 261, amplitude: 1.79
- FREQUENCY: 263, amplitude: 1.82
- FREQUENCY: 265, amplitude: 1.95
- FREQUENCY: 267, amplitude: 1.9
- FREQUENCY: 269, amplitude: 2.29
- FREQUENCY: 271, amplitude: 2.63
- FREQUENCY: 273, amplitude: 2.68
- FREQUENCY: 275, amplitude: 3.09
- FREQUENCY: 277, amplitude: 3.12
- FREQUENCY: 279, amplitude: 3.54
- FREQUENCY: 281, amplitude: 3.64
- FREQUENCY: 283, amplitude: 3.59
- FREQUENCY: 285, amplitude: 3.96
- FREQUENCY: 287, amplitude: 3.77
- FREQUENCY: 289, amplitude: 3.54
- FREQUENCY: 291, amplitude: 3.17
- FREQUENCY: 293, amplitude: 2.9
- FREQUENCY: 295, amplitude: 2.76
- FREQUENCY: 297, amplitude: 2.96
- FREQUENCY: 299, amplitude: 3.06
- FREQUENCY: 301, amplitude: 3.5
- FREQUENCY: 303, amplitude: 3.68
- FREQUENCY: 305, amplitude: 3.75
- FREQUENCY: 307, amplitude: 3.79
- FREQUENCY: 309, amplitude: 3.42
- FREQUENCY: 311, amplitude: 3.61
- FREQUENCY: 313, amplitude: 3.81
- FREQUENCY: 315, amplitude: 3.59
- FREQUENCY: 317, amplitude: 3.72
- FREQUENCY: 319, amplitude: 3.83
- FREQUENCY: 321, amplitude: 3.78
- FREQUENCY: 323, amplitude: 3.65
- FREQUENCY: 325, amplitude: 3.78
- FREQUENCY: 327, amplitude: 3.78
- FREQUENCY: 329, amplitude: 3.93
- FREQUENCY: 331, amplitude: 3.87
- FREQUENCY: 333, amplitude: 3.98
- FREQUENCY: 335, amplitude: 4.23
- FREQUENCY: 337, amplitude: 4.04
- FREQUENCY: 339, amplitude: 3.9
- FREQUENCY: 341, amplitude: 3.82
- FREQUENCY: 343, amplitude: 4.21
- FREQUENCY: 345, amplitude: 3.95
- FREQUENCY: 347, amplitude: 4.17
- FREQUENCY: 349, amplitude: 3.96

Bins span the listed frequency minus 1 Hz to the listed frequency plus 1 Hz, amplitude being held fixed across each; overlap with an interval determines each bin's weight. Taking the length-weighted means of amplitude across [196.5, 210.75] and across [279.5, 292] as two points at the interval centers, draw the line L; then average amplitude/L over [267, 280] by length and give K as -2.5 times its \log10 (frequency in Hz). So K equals 0.34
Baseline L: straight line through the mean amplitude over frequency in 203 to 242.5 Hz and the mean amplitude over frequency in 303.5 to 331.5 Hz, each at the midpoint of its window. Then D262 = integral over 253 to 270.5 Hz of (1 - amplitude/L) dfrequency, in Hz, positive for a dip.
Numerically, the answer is 9.6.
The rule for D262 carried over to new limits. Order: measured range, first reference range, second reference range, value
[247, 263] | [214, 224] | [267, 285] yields 6.8 Hz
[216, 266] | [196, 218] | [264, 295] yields 9.5 Hz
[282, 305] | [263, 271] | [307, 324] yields -3.4 Hz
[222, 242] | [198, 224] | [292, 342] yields 1.3 Hz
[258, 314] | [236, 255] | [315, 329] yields 7.8 Hz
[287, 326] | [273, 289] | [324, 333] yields 2.0 Hz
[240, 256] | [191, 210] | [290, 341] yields 6.1 Hz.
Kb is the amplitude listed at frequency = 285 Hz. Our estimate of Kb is 3.96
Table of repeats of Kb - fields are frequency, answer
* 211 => 5.14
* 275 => 3.09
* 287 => 3.77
